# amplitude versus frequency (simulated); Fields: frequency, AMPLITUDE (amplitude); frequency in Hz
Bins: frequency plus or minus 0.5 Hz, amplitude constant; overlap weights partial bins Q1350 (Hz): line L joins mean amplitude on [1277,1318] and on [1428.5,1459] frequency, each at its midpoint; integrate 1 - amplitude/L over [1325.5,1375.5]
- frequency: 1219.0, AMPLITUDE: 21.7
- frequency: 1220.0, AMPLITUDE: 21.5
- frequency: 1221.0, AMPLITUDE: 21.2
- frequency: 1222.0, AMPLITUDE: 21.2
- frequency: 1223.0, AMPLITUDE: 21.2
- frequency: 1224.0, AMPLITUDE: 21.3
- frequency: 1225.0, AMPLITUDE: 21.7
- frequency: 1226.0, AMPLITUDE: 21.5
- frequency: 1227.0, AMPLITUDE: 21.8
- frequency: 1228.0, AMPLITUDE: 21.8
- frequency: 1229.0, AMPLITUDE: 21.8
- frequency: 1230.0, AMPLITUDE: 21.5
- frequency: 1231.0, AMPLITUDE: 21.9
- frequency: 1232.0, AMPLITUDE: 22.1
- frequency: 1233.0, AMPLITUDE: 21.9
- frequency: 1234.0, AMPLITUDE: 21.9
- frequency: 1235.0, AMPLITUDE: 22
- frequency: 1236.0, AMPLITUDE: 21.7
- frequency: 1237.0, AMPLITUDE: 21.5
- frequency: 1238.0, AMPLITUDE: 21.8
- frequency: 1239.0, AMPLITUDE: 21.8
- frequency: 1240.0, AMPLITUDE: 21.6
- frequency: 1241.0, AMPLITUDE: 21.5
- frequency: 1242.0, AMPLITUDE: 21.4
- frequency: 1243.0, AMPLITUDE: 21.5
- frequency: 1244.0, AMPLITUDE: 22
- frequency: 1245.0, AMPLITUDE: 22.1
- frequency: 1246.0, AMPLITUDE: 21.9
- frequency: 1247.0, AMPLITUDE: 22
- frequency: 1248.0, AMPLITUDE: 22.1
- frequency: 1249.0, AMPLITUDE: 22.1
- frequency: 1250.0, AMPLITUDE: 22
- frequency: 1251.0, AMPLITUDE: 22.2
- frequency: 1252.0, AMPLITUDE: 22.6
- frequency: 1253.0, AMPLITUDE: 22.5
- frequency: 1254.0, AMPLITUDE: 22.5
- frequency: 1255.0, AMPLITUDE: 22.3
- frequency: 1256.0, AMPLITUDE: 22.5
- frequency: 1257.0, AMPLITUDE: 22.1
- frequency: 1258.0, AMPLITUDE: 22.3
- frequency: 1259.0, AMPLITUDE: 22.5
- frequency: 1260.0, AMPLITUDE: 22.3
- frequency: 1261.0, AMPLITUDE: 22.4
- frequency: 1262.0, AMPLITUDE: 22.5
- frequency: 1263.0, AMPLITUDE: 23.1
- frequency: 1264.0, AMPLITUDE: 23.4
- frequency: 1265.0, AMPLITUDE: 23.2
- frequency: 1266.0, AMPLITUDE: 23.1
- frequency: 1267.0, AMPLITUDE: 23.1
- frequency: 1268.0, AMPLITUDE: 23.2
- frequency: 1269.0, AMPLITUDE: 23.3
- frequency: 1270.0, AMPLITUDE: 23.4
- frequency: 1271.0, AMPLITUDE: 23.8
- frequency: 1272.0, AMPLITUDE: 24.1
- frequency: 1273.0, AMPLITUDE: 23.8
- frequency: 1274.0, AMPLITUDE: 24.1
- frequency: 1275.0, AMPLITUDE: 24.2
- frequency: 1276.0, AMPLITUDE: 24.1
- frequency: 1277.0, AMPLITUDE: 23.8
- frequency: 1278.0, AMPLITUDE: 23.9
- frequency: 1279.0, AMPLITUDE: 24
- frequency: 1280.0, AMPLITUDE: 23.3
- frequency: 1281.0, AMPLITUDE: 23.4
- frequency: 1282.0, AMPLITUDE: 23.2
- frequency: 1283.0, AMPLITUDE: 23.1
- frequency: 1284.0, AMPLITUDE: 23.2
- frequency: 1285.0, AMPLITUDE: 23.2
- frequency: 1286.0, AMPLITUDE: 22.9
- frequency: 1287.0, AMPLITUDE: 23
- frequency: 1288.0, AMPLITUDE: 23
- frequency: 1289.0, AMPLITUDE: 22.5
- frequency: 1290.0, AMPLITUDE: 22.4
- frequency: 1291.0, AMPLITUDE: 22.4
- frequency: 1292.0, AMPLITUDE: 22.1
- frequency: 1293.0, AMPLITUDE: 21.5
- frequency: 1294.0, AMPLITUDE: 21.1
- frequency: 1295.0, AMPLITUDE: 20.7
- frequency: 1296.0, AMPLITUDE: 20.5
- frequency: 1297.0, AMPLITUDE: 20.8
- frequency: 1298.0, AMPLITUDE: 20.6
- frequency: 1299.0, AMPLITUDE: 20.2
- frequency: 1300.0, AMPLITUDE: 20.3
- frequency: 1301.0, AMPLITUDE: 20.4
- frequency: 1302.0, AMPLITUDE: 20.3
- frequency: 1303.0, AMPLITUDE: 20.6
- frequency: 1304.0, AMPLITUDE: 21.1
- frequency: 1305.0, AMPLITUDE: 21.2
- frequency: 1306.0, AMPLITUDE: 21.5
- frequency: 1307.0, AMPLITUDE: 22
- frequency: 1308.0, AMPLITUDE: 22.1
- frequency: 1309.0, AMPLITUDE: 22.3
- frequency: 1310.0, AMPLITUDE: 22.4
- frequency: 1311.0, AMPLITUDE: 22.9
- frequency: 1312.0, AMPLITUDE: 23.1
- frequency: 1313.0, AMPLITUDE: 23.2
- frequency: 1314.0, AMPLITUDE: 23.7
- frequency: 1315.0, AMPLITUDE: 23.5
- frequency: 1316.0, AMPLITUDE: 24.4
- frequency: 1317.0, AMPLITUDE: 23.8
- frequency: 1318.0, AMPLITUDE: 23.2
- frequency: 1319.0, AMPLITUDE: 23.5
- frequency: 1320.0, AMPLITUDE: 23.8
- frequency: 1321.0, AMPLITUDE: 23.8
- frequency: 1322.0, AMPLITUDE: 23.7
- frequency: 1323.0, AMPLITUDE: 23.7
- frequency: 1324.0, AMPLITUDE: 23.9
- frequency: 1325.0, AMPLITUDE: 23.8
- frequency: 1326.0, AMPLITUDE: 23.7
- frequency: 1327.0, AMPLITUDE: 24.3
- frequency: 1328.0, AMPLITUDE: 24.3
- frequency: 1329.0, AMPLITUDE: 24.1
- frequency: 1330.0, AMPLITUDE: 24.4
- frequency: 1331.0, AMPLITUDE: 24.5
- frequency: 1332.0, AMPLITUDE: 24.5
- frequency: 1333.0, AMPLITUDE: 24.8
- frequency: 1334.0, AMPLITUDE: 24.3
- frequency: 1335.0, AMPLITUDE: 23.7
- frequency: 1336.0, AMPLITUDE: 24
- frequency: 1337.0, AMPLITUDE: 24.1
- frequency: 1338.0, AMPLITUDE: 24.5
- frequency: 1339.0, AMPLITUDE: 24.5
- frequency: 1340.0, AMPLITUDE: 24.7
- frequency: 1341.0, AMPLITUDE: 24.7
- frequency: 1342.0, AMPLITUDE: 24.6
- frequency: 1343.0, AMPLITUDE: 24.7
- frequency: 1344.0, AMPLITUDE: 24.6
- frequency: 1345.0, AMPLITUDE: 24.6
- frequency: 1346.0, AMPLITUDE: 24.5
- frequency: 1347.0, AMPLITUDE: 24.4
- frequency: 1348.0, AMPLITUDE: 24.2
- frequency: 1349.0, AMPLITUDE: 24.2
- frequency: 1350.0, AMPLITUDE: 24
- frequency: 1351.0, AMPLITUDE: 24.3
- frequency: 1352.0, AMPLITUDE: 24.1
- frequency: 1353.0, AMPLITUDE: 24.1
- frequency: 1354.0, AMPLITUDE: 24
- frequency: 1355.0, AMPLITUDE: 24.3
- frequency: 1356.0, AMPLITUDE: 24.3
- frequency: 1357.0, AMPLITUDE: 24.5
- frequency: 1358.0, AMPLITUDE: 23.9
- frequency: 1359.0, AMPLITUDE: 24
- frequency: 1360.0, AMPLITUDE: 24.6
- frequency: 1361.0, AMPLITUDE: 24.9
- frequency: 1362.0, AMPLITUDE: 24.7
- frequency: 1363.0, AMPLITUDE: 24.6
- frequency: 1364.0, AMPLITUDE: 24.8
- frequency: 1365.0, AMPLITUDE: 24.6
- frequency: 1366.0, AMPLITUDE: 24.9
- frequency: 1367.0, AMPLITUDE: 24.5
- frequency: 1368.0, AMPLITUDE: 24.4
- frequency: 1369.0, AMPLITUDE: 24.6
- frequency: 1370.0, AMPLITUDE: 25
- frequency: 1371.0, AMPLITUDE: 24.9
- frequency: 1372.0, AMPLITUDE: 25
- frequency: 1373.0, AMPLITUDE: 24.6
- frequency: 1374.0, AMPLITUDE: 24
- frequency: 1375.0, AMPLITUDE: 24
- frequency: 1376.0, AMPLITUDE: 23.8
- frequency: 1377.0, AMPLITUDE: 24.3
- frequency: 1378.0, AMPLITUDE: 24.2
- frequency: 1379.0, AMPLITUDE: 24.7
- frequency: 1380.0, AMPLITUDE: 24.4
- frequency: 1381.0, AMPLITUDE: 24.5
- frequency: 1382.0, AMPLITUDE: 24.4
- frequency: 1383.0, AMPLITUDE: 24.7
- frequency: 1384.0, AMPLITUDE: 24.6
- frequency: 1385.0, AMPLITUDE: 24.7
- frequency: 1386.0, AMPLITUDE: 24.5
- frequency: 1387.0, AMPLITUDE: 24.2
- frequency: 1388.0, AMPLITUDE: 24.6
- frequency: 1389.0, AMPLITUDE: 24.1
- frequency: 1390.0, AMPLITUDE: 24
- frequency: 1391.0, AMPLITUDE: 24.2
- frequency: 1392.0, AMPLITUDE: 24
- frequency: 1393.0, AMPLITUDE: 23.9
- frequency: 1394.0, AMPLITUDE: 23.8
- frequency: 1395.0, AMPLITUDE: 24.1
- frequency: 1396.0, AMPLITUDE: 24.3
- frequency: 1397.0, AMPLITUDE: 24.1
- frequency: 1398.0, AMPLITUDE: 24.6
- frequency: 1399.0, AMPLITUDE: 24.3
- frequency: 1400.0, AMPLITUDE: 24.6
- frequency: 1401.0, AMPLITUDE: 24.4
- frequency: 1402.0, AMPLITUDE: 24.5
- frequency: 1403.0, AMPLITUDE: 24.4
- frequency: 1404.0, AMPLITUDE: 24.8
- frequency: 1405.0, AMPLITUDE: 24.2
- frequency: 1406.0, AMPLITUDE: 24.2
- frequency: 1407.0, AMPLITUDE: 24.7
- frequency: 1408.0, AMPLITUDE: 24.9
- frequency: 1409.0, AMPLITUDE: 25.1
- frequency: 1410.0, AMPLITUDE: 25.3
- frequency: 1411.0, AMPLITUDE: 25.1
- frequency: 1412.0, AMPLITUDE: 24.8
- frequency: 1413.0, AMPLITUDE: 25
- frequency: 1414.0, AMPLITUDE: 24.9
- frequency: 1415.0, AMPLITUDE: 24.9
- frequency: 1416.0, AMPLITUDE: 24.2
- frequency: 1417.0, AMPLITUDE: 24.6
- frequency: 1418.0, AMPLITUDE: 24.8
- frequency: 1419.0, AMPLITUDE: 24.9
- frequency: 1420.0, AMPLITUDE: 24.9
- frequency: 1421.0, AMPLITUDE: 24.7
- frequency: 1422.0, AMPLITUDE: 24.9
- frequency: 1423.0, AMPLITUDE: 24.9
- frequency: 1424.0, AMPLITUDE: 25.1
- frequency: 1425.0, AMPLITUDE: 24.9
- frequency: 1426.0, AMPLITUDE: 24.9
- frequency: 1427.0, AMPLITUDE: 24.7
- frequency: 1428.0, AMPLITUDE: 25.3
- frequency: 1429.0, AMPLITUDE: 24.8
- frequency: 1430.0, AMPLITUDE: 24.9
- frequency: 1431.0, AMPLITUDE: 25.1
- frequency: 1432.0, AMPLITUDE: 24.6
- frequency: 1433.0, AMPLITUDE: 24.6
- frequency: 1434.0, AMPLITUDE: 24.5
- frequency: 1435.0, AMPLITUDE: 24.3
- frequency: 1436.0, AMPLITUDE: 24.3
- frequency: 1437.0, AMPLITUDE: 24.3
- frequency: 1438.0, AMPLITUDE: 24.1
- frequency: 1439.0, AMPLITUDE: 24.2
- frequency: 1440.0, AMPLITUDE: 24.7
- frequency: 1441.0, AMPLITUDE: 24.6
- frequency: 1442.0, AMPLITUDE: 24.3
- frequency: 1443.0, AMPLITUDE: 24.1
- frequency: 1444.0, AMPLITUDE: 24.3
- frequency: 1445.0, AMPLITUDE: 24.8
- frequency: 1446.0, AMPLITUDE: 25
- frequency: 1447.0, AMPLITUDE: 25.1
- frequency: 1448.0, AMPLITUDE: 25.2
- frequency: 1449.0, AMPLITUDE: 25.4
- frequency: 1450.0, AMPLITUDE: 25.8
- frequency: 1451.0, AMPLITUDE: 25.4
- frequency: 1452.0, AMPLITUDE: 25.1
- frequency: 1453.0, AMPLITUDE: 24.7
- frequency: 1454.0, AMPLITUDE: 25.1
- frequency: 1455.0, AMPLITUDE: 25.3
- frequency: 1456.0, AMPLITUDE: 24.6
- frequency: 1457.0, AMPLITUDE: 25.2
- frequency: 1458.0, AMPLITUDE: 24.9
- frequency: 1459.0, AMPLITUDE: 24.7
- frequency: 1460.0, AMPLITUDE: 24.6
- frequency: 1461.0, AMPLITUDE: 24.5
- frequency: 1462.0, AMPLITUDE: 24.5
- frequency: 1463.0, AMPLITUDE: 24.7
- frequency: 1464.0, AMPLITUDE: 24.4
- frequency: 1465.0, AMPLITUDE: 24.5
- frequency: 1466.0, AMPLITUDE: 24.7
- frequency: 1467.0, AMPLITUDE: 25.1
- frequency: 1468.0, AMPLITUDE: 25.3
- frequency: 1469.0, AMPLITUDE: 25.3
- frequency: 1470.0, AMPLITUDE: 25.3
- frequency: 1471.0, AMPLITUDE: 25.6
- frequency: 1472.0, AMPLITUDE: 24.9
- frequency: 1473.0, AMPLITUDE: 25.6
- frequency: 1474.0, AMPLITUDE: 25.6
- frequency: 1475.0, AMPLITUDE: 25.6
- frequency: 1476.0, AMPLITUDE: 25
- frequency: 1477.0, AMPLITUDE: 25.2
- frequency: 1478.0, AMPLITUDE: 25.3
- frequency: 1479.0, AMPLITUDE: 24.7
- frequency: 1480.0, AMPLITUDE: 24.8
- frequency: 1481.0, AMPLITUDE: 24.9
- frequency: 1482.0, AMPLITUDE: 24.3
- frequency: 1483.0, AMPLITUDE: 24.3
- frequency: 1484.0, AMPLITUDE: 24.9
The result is -2.7 Hz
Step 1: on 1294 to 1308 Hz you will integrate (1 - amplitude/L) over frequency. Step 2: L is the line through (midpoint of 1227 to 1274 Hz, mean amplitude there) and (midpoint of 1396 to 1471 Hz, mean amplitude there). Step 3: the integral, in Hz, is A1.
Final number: 1.3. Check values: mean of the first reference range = 22.4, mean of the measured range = 20.8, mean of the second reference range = 24.8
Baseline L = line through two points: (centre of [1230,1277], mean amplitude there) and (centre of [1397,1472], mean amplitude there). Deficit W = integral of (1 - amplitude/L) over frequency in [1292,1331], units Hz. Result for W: 1.2 Hz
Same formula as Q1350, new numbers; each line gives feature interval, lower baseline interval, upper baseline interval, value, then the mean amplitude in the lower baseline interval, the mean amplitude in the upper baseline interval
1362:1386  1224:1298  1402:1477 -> -0.57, 22.4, 24.8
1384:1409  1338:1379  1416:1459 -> 0.26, 24.4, 24.8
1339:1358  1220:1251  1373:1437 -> -0.61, 21.7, 24.5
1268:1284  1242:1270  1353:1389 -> -0.60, 22.5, 24.5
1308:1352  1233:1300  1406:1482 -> -1.22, 22.5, 24.9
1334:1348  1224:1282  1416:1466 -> -0.50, 22.5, 24.8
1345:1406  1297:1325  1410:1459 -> -1.86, 22.4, 24.8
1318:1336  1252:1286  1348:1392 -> -0.11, 23.2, 24.4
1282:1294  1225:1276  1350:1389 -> 0.22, 22.4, 24.4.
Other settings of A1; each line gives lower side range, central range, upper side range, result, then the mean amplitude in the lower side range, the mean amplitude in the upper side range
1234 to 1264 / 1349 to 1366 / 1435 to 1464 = -0.6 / 22.1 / 24.8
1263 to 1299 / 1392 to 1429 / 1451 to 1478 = -0.4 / 22.9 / 25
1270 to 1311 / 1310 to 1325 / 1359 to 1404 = -0.4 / 22.3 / 24.4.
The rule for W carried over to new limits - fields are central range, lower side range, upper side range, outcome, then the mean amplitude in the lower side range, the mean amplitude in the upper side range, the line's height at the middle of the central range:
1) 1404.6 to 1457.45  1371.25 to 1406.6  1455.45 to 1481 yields -0.3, 24.3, 25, 24.7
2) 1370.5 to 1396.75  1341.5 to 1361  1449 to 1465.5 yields 0.2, 24.3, 24.9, 24.5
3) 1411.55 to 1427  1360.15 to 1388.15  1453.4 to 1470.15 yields -0.1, 24.5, 24.9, 24.7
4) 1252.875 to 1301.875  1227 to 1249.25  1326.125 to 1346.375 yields 0.5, 21.8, 24.4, 22.8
